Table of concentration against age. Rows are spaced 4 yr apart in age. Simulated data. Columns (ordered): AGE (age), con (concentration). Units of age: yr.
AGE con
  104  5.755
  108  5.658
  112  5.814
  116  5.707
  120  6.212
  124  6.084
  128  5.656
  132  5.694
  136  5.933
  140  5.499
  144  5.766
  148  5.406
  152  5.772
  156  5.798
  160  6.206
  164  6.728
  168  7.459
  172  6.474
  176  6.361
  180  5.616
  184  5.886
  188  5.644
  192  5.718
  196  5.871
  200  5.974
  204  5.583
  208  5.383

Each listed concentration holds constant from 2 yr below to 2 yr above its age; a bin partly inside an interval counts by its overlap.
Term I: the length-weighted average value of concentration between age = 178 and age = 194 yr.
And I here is 5.72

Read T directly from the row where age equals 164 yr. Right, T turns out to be 6.728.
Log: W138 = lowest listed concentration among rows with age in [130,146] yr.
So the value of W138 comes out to 5.499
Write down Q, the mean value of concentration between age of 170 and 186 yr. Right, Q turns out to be 6.08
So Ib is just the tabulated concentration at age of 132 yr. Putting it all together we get 5.694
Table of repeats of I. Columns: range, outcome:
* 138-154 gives 5.61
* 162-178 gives 6.76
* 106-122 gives 5.85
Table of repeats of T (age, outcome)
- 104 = 5.755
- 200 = 5.974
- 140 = 5.499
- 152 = 5.772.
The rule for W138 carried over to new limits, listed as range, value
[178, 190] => 5.616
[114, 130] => 5.656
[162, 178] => 6.361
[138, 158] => 5.406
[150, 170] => 5.772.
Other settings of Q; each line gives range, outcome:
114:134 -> 5.87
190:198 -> 5.79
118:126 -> 6.15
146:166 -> 5.98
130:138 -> 5.81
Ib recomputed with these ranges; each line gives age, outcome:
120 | 6.212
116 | 5.707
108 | 5.658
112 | 5.814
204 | 5.583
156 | 5.798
